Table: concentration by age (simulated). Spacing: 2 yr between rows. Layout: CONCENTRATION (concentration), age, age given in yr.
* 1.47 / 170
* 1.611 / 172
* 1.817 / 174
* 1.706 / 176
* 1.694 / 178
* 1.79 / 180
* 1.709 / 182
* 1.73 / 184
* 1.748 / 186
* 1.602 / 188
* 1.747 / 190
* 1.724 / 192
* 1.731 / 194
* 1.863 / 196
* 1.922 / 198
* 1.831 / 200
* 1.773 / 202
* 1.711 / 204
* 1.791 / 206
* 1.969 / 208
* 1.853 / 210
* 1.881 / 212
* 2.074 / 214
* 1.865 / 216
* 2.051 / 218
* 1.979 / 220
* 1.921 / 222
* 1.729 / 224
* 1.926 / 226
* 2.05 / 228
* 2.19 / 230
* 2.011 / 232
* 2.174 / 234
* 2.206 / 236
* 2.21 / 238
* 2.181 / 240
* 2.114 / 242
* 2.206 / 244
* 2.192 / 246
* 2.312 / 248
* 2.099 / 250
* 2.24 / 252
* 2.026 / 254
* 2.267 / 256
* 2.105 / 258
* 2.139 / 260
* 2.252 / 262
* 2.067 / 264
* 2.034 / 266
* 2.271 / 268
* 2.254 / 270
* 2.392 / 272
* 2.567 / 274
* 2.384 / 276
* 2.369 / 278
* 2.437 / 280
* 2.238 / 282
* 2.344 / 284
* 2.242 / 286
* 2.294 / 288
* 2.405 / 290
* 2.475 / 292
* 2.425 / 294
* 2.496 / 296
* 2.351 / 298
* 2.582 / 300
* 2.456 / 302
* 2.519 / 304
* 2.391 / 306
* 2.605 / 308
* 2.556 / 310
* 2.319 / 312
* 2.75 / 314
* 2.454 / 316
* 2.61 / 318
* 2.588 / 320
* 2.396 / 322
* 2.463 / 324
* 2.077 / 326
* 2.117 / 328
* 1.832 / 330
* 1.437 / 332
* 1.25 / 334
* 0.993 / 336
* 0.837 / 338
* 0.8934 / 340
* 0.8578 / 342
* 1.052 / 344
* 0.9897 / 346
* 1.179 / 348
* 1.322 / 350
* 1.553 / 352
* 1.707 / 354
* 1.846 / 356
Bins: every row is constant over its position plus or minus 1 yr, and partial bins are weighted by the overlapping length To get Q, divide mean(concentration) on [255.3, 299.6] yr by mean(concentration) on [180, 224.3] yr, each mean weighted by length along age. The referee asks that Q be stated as 1.3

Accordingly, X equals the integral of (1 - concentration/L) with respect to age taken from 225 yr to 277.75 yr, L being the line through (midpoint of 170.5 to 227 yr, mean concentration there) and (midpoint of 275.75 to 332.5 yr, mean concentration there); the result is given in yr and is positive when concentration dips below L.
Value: -2.49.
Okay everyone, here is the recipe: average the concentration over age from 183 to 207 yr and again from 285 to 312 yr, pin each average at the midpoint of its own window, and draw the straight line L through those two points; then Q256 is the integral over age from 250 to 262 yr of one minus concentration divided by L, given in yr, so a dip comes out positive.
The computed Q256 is 0.0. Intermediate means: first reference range 1.76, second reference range 2.44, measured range 2.16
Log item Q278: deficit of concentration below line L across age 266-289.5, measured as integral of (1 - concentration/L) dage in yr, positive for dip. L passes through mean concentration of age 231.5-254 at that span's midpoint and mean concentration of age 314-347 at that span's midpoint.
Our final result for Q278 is -4.1 yr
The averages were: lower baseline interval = 2.17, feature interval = 2.33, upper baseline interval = 1.71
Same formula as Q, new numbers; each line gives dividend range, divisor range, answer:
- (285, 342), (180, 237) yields 1.14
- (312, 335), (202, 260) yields 1.07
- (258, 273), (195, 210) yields 1.19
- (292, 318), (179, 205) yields 1.42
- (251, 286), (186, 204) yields 1.28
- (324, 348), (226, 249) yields 0.62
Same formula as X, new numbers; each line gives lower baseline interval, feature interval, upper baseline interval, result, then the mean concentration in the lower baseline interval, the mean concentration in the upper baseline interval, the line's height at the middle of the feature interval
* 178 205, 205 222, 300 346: -1.3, 1.76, 1.97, 1.79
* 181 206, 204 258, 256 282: -1.0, 1.76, 2.27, 2.01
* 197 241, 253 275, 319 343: -4.5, 1.97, 1.65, 1.84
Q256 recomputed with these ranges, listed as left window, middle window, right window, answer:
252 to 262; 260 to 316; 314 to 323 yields -0.84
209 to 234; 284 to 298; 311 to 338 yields -2.48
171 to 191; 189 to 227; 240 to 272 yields 0.44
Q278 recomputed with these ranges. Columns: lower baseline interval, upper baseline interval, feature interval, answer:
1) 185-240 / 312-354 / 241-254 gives -2.3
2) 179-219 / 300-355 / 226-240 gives -2.3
